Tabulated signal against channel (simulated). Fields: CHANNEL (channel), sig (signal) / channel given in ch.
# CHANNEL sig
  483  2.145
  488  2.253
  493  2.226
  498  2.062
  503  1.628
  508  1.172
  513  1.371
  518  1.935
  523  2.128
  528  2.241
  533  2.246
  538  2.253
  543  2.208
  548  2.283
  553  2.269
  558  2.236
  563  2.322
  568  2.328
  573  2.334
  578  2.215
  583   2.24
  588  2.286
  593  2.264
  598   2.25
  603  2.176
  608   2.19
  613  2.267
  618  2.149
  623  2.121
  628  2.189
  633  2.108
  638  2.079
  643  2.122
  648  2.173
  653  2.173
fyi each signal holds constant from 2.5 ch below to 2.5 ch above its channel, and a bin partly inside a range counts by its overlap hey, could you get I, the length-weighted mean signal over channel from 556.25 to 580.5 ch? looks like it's 2.29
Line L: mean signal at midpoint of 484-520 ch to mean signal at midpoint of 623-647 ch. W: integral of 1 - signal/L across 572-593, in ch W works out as -2.7 ch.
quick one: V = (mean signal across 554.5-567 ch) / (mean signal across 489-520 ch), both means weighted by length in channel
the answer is 1.30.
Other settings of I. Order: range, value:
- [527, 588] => 2.27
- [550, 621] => 2.25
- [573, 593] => 2.26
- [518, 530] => 2.13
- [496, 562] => 2.01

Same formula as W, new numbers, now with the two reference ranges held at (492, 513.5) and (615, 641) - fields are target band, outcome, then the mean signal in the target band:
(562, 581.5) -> -3.69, 2.29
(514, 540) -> -5.00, 2.11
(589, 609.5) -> -2.00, 2.23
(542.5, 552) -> -2.13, 2.26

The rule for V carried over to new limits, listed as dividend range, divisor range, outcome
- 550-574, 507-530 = 1.28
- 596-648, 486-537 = 1.12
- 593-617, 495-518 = 1.38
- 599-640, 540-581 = 0.95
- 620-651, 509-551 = 1.04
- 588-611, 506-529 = 1.27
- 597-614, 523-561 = 0.99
